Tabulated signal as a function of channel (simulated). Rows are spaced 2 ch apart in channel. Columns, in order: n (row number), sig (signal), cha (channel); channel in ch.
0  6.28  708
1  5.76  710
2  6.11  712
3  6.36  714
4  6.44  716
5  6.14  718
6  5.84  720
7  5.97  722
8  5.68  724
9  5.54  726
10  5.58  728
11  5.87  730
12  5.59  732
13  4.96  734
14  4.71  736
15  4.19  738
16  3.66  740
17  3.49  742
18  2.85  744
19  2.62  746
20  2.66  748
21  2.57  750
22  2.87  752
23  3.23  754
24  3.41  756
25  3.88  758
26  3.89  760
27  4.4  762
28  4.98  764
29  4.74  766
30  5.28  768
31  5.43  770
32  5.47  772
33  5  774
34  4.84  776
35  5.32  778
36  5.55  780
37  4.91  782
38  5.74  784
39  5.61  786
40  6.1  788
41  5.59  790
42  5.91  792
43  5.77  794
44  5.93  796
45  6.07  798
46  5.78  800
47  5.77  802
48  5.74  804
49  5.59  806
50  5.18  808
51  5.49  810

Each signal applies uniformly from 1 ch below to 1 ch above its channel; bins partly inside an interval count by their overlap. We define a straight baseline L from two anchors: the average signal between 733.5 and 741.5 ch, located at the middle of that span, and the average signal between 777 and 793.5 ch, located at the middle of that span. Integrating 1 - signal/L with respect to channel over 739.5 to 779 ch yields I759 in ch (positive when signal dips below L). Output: 7.2 ch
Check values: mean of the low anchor 4.29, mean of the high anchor 5.6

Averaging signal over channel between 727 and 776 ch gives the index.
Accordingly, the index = 4.23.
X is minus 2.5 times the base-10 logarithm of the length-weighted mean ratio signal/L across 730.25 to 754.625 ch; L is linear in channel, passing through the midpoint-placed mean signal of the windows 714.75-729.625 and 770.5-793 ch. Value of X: 0.482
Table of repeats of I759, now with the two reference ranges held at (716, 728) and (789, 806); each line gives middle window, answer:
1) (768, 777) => 1.0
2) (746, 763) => 7.3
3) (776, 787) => 0.8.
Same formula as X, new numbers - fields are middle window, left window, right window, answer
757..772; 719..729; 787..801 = 0.23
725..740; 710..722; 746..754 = -0.14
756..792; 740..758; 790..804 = -0.13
